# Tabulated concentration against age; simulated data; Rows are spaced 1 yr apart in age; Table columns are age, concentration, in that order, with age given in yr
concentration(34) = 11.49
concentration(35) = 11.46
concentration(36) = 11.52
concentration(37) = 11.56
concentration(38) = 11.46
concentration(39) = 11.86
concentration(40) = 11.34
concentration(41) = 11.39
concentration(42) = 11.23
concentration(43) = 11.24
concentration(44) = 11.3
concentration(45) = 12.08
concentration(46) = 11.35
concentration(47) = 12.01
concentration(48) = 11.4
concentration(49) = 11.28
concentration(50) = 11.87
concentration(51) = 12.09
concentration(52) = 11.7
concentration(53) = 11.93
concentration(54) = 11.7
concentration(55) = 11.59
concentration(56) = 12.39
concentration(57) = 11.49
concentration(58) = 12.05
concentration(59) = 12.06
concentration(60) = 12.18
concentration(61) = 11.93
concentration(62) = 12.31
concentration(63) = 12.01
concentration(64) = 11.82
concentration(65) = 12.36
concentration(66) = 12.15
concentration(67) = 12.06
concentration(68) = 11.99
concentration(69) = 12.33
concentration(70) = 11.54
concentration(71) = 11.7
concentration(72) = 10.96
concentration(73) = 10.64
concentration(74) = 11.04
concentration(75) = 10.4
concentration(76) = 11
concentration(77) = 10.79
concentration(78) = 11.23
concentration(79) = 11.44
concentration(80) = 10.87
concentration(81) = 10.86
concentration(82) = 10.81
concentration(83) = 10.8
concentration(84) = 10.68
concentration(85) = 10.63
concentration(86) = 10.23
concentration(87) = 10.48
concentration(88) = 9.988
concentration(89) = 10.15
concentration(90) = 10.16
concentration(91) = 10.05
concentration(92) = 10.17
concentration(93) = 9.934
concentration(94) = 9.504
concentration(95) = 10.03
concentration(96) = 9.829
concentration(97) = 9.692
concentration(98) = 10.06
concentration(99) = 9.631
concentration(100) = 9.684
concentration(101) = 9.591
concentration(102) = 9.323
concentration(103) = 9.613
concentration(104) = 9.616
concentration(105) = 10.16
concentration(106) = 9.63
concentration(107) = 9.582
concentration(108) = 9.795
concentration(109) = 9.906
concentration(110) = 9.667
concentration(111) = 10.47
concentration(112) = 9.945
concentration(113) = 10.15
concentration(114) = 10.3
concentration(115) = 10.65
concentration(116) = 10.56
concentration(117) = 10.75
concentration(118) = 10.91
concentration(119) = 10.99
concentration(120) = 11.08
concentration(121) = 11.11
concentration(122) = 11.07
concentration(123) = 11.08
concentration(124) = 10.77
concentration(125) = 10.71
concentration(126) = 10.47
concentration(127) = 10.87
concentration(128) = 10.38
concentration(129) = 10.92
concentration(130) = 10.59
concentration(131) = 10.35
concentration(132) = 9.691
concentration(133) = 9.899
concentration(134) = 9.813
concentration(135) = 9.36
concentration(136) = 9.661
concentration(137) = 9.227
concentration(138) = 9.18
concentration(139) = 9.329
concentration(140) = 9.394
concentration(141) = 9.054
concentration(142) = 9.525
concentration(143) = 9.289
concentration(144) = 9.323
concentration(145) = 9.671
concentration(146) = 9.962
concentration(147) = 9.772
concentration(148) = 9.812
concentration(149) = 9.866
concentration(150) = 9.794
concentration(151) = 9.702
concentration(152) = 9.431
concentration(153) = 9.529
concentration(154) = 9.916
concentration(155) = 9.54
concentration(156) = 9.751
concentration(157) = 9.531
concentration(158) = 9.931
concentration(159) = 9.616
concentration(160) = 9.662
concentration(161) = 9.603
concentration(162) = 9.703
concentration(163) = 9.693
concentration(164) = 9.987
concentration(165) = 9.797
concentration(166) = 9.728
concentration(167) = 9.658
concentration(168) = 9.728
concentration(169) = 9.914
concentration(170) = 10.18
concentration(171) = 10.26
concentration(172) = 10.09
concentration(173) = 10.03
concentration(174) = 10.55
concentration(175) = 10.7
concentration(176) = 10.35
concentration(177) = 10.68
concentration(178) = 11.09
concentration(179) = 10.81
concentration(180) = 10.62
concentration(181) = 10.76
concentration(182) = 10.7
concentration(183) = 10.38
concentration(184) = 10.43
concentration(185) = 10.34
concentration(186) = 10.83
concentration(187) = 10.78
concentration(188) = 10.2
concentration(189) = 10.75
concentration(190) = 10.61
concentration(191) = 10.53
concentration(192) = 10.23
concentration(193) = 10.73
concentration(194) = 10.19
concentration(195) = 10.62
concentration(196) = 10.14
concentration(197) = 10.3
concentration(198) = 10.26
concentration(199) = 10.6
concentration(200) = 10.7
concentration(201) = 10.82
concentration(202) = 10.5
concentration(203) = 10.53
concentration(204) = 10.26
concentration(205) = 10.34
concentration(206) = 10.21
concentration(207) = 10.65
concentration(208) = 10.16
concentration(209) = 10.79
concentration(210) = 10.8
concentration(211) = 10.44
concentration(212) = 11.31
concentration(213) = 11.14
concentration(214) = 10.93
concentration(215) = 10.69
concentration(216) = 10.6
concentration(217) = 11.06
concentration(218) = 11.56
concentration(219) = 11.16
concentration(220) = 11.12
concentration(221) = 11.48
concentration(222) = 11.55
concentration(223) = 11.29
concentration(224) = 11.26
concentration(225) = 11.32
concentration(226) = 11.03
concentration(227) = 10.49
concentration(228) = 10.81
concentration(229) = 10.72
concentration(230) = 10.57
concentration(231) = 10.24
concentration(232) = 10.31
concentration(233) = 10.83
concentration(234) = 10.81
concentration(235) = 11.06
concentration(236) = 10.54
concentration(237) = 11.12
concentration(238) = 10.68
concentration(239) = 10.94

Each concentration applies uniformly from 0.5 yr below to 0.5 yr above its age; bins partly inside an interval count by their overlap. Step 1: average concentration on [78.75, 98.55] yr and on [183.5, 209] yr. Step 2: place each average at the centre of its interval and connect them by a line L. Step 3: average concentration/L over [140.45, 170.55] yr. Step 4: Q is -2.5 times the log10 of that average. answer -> 0.08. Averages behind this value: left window 10.3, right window 10.5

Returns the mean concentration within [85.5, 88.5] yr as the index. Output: 10.2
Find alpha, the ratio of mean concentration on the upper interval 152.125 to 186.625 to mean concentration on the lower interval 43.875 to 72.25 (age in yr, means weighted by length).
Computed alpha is 0.85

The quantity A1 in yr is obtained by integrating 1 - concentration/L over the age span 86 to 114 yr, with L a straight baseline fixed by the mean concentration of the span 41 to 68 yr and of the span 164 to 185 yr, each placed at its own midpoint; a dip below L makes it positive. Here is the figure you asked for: 3.38 yr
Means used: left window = 11.8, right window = 10.3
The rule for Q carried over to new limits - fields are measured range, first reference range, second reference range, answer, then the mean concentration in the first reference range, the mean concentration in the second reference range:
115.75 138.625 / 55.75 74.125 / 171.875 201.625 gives 0.08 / 11.9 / 10.5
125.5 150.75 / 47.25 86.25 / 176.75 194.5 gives 0.12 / 11.5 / 10.6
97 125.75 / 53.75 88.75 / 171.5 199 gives 0.08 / 11.4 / 10.5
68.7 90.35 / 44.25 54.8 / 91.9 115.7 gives -0.01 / 11.7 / 9.87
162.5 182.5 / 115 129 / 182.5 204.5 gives 0.03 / 10.8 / 10.5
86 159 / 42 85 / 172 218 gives 0.12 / 11.5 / 10.6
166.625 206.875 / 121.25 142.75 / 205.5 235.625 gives 0.01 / 10.1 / 10.9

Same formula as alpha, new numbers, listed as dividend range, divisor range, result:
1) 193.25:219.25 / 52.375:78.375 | 0.91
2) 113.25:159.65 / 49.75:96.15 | 0.90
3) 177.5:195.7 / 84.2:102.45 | 1.06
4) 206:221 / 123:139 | 1.07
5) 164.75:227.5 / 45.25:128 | 0.98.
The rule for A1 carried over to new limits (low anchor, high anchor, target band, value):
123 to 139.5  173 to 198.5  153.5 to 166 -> 0.7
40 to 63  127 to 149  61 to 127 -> 0.9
